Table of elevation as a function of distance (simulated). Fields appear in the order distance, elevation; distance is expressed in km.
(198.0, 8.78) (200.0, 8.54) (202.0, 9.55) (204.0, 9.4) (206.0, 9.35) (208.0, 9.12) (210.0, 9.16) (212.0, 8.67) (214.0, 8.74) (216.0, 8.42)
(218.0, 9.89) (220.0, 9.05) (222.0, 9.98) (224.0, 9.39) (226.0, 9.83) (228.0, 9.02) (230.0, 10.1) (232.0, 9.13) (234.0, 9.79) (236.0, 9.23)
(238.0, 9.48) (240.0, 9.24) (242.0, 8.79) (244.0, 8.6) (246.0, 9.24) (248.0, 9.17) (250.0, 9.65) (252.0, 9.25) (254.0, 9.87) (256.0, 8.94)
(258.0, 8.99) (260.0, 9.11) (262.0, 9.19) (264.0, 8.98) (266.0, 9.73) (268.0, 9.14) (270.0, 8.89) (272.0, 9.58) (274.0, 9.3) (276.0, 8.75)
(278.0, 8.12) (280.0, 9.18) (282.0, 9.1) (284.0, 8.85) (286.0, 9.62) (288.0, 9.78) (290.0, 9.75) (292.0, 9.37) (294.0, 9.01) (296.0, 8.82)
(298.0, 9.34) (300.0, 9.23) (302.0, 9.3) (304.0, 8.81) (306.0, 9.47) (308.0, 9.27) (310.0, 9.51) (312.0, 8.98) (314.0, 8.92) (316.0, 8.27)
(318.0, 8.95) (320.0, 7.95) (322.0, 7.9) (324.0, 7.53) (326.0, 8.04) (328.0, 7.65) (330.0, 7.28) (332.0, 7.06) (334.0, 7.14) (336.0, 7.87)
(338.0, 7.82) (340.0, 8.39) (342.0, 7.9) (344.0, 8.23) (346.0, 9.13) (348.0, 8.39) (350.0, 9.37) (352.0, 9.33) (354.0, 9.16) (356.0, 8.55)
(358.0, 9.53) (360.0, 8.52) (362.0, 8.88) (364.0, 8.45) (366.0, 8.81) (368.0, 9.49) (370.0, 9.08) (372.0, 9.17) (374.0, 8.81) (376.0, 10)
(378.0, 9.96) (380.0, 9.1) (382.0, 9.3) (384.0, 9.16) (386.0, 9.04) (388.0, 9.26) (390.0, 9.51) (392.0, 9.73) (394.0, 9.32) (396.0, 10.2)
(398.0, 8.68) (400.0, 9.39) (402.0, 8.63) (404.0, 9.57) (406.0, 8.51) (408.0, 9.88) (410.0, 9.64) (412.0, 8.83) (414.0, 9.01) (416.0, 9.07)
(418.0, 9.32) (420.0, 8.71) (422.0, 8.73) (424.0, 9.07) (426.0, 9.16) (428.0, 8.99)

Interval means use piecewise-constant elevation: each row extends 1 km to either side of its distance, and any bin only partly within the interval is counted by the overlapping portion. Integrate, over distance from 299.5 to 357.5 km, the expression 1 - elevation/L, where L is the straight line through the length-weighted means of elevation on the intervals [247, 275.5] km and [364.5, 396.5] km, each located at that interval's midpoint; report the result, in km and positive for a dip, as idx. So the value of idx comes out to 5.3 km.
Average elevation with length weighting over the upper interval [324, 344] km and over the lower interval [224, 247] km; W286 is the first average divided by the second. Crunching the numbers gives 0.83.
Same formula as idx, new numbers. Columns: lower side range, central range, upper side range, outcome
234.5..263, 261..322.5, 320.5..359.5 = -2.3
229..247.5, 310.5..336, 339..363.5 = 2.6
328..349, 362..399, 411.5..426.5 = -3.5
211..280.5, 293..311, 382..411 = 0.1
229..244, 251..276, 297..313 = 0.2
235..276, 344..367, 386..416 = 0.9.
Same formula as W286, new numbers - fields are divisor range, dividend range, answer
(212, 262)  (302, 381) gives 0.93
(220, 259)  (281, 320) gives 0.98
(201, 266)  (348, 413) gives 0.99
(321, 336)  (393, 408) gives 1.22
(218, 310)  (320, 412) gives 0.95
